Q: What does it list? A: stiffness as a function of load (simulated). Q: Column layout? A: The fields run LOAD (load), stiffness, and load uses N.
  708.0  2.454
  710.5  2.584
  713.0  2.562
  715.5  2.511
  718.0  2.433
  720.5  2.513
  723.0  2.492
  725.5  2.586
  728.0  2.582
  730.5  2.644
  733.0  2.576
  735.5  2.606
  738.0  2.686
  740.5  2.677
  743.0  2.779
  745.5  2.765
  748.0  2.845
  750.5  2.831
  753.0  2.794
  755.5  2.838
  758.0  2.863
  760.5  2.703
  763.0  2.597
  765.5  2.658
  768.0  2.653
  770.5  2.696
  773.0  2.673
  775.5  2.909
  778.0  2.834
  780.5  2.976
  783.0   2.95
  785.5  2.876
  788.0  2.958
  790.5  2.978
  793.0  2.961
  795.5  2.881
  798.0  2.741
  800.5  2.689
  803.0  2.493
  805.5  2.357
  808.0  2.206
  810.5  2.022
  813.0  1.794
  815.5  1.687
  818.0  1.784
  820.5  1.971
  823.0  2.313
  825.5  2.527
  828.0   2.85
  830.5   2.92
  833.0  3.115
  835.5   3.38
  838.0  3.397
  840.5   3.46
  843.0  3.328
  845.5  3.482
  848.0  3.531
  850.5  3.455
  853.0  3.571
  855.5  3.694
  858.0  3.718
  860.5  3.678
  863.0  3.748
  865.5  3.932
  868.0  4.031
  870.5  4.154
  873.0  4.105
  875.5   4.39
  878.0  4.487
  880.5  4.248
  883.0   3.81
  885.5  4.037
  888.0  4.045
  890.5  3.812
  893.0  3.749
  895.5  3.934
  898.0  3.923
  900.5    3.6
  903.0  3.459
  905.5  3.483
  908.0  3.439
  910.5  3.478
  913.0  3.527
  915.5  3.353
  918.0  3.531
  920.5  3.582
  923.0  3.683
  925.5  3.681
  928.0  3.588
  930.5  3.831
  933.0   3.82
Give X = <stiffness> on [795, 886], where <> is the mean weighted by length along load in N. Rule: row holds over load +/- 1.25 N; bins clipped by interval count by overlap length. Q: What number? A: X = 3.18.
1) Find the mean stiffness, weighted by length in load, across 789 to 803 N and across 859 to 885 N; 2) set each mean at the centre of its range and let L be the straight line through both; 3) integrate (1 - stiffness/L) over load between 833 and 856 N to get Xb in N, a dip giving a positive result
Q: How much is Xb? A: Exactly 1.0 N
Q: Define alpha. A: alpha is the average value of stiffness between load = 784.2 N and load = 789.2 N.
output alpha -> 2.92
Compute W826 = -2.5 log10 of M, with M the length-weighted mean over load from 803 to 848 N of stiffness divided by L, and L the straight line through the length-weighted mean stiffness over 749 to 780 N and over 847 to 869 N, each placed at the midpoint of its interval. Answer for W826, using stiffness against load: 0.272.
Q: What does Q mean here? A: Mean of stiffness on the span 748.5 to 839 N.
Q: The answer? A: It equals 2.66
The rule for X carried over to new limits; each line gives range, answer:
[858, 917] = 3.84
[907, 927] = 3.54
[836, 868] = 3.6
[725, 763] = 2.72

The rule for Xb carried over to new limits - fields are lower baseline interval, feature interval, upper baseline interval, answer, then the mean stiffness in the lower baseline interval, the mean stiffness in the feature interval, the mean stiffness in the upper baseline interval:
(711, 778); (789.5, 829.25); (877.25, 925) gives 9.2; 2.67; 2.39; 3.74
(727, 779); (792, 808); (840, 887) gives 2.8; 2.72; 2.65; 3.84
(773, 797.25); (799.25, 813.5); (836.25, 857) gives 3.8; 2.91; 2.28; 3.49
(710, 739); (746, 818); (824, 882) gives 8.7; 2.56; 2.65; 3.61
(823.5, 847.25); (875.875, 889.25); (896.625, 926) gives -2.9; 3.14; 4.14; 3.56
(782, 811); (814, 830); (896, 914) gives 3.8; 2.69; 2.22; 3.57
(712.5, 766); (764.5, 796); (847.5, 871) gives 1.9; 2.66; 2.85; 3.75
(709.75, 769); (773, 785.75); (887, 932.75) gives 0.0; 2.66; 2.89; 3.65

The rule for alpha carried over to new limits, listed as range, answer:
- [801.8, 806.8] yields 2.42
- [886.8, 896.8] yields 3.88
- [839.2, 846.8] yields 3.42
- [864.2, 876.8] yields 4.12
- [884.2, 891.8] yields 3.96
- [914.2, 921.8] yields 3.49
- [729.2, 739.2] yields 2.63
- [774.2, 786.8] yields 2.91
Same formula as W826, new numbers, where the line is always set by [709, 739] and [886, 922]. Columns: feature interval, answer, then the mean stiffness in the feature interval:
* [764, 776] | 0.054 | 2.7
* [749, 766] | 0.001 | 2.76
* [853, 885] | -0.160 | 3.98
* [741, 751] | -0.039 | 2.79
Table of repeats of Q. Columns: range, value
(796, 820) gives 2.21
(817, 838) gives 2.66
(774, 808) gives 2.79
